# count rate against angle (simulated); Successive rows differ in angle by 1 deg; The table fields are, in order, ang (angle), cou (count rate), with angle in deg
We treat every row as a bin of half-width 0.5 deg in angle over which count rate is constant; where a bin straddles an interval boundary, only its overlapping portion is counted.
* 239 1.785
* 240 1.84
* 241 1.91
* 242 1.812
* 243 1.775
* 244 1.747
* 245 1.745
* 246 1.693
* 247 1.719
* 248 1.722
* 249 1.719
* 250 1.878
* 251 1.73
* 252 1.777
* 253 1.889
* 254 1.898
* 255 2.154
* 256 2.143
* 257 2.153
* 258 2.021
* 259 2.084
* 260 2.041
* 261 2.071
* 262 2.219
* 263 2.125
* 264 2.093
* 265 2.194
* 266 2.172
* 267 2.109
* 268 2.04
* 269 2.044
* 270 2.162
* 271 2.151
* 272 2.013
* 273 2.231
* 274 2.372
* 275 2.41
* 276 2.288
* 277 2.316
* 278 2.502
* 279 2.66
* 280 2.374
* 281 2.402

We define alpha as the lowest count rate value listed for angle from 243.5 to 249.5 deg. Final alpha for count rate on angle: 1.693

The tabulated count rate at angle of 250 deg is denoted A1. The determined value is 1.878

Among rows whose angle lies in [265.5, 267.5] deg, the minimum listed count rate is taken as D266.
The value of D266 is 2.109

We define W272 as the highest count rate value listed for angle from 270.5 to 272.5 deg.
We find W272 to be 2.151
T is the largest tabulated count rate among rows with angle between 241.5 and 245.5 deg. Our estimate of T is 1.812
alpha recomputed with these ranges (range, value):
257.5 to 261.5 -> 2.021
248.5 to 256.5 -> 1.719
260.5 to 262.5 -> 2.071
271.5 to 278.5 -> 2.013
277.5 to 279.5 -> 2.502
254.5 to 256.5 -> 2.143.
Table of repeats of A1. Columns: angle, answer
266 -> 2.172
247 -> 1.719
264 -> 2.093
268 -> 2.04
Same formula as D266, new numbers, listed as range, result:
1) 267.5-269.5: 2.04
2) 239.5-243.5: 1.775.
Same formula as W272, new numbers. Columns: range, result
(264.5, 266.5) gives 2.194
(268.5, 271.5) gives 2.162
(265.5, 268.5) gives 2.172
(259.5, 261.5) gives 2.071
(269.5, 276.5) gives 2.41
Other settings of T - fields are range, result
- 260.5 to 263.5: 2.219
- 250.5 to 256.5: 2.154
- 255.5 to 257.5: 2.153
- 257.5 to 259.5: 2.084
